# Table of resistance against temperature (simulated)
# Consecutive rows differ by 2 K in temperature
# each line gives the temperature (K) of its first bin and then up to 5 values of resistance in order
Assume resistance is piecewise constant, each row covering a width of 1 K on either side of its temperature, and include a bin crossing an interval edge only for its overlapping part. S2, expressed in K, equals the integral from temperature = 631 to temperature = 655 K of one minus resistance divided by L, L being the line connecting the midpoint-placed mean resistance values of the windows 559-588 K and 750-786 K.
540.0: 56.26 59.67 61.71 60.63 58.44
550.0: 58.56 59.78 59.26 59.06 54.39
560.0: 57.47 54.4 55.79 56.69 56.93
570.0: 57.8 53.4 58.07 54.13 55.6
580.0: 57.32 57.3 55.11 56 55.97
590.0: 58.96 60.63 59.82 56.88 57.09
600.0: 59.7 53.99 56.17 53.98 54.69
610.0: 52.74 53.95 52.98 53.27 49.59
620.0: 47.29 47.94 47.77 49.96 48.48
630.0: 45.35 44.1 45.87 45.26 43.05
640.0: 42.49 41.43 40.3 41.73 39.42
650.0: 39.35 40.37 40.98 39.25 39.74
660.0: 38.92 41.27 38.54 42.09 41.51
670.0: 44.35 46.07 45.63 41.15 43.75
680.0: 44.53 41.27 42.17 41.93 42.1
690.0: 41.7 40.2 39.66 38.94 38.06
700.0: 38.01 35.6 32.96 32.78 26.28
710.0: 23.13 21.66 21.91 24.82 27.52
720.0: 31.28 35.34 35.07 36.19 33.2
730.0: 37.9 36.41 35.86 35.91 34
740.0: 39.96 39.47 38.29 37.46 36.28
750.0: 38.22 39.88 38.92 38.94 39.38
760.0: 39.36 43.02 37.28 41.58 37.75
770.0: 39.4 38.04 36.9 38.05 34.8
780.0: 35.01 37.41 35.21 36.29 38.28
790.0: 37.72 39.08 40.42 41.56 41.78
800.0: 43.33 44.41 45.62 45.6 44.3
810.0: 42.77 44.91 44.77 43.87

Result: 3.7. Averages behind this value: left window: 56.1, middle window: 42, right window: 38.2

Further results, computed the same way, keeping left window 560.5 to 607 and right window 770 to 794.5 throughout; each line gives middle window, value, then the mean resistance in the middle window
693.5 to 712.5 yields 5.2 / 32.8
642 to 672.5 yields 5.3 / 40.9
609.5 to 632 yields 1.4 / 49.6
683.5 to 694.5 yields 1.2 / 41.3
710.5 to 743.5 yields 7.5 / 32.8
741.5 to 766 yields 0.7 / 39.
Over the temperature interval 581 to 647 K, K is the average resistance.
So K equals 51.2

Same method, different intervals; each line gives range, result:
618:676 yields 43.2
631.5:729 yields 38.2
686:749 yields 34.6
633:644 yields 43.3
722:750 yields 36.6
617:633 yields 47.6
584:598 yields 57.8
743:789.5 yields 38.1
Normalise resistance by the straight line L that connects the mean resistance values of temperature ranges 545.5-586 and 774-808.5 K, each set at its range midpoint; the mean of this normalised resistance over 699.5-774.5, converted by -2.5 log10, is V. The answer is 0.24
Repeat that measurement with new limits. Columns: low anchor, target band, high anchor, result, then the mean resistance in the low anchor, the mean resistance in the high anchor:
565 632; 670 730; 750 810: 0.268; 54.3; 39.7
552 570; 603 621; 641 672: -0.094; 57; 40.8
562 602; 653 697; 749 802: 0.159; 56.9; 38.9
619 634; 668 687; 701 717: -0.234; 47.2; 27.4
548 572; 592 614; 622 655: -0.128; 57.2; 43.6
